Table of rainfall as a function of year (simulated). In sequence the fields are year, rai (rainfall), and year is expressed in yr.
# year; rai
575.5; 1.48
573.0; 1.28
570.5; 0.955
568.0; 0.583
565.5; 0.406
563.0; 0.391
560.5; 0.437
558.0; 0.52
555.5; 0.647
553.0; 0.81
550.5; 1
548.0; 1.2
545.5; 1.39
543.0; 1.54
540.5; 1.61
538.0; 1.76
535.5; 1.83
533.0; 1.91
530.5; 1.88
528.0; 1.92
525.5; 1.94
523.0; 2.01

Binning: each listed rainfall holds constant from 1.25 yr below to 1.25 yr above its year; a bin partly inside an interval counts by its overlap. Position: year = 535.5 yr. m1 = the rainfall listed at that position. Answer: 1.83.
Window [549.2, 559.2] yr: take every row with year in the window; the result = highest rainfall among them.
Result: 1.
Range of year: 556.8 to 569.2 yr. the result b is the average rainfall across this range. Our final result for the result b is 0.467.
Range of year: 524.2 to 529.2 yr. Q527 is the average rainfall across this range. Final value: 1.93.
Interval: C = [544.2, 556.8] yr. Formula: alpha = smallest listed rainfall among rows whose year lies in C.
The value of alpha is 0.647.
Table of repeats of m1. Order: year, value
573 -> 1.28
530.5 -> 1.88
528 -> 1.92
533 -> 1.91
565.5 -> 0.406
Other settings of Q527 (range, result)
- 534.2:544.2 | 1.69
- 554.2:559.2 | 0.586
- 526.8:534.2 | 1.9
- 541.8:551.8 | 1.28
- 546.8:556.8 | 0.911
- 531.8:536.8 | 1.87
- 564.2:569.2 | 0.493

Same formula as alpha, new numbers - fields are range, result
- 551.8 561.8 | 0.437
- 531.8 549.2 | 1.2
